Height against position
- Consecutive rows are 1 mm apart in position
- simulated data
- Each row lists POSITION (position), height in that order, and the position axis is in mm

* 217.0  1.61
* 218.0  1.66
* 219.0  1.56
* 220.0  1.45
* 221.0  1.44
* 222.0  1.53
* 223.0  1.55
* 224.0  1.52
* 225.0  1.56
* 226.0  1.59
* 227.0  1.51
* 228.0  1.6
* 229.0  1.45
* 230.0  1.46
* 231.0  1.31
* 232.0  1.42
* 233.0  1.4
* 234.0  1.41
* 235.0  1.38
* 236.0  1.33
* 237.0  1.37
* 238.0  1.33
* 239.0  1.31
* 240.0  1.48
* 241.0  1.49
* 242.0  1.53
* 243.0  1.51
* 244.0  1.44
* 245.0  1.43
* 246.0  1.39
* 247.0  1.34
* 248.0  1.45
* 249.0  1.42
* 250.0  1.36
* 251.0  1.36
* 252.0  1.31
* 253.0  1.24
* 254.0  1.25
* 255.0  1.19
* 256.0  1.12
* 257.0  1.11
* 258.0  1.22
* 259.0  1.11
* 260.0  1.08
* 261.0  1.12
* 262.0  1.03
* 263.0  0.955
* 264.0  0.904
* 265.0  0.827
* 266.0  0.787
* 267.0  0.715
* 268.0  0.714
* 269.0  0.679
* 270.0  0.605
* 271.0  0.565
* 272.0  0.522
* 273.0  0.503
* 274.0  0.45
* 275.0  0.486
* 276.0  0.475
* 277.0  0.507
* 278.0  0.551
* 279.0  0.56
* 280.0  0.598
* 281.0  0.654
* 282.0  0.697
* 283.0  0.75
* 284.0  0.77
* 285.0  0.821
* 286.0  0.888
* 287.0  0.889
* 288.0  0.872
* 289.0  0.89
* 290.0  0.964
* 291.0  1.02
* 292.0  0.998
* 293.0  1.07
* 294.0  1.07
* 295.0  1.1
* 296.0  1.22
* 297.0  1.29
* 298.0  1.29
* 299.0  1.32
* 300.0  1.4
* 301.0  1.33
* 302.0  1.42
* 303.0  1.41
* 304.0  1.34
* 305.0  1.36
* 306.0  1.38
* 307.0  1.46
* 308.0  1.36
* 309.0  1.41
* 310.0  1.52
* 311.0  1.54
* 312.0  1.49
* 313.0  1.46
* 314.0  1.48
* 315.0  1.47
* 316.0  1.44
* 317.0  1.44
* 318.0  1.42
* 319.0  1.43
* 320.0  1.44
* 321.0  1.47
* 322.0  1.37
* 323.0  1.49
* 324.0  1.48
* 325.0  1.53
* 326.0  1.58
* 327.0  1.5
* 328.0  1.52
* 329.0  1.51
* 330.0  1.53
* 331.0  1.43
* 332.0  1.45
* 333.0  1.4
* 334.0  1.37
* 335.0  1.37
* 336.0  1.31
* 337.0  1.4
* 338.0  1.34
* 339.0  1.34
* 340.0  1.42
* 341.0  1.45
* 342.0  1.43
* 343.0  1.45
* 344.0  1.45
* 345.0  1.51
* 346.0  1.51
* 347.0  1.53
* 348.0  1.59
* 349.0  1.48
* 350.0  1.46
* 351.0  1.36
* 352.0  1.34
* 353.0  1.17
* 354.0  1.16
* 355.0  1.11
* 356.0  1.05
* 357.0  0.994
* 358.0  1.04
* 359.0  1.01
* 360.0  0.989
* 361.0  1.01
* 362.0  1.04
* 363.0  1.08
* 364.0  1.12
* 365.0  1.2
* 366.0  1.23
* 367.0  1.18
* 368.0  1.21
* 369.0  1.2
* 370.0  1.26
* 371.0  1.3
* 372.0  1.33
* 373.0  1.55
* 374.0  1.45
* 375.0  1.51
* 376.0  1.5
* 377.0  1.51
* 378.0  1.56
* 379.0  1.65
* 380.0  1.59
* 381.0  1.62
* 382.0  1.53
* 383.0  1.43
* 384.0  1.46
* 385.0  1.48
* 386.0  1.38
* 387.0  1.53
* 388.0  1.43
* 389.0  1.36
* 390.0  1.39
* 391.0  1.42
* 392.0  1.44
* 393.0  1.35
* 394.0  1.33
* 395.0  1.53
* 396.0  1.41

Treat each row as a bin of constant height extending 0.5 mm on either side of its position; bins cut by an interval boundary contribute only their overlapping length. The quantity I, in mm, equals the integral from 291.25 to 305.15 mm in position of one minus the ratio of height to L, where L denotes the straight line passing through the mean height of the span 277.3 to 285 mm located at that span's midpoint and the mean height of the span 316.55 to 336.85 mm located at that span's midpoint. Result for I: -4.2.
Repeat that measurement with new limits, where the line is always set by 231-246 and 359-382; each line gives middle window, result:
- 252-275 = 8.2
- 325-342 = -1.1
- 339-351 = -1.2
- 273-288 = 7.9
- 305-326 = -1.5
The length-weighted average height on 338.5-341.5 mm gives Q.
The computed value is 1.4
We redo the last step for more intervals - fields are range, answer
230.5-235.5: 1.38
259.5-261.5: 1.1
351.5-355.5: 1.2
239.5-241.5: 1.48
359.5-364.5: 1.05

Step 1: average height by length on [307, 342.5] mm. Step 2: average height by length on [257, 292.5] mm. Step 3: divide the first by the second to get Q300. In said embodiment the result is 1.85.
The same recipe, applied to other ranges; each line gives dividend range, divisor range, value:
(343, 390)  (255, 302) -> 1.50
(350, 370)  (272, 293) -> 1.59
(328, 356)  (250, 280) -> 1.62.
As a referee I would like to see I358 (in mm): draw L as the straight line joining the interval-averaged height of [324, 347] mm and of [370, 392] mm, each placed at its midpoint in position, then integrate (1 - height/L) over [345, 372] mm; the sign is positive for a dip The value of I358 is 4.3 mm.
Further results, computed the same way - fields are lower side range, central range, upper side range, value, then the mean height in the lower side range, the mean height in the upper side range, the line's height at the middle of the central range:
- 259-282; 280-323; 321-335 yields -3.50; 0.704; 1.47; 1.12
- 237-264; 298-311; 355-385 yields -1.04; 1.29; 1.3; 1.29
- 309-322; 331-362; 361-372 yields -0.48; 1.46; 1.18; 1.29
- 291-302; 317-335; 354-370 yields -4.65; 1.21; 1.1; 1.16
